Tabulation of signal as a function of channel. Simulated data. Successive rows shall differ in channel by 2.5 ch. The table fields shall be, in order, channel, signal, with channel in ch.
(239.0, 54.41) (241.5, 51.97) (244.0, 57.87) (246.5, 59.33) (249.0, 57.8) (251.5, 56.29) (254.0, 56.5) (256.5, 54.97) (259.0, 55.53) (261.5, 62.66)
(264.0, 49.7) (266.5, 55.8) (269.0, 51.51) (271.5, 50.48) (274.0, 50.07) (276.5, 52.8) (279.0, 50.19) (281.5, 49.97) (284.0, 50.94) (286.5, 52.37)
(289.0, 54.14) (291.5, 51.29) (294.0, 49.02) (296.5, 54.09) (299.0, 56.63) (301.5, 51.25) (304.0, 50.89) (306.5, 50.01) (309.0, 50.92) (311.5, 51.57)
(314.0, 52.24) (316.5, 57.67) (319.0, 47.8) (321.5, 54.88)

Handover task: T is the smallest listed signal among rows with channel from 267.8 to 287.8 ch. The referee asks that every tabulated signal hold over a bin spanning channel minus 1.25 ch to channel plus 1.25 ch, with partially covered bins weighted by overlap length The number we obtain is 49.97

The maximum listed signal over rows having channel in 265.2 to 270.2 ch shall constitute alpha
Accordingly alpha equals 55.8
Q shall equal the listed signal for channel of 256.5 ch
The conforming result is 54.97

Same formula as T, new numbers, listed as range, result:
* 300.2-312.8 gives 50.01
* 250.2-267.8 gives 49.7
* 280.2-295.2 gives 49.02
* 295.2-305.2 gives 50.89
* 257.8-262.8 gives 55.53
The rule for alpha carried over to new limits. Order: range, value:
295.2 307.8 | 56.63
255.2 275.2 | 62.66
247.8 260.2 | 57.8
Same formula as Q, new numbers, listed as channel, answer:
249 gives 57.8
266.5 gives 55.8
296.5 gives 54.09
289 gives 54.14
